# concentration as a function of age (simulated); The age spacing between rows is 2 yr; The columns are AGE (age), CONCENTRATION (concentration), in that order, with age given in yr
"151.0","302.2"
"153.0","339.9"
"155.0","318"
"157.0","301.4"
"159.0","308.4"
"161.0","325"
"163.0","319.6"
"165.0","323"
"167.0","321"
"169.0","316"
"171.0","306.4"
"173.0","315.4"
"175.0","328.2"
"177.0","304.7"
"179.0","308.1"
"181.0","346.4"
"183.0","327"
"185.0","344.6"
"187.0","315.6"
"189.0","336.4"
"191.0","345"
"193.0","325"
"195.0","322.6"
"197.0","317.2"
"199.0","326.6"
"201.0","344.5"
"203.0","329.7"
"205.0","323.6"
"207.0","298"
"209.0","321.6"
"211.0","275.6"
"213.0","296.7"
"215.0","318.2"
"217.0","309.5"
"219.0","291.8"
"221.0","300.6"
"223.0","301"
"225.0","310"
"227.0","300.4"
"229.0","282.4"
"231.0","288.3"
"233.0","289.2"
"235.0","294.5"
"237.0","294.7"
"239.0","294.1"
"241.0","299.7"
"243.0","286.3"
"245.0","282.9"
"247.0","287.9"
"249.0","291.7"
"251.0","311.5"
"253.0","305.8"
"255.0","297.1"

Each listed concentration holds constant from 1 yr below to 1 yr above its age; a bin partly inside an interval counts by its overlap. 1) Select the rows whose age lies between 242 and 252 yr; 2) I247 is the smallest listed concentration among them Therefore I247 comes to 282.9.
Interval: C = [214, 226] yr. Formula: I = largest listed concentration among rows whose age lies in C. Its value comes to 318.2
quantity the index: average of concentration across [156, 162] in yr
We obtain 312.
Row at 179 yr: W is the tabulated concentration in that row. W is 308.1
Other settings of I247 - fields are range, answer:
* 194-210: 298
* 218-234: 282.4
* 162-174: 306.4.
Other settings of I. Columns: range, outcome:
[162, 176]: 328.2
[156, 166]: 325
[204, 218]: 323.6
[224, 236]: 310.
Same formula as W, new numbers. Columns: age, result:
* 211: 275.6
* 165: 323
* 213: 296.7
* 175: 328.2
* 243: 286.3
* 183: 327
